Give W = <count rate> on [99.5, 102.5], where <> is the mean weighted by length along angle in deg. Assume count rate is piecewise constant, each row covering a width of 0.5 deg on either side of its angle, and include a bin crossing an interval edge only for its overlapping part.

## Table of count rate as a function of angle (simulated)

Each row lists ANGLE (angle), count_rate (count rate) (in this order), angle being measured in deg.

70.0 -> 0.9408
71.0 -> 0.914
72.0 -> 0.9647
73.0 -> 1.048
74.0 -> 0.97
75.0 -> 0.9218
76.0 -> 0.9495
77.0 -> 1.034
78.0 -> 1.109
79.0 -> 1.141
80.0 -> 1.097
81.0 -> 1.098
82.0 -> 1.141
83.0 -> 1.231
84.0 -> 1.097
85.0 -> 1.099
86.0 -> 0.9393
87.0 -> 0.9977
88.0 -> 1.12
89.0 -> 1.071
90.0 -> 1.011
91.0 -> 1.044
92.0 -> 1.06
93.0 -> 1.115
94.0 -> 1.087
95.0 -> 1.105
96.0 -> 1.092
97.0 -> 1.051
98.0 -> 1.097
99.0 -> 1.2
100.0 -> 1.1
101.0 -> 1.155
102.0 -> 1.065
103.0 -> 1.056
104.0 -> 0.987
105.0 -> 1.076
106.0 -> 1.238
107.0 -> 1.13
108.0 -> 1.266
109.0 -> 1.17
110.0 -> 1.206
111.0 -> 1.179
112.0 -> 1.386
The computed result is 1.11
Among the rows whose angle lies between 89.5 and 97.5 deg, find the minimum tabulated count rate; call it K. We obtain 1.011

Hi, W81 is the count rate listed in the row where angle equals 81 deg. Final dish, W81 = 1.098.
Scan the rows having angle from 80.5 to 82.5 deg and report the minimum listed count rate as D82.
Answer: 1.098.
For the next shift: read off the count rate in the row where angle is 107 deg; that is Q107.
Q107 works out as 1.13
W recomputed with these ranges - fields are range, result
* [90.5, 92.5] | 1.05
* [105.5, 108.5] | 1.21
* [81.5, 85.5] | 1.14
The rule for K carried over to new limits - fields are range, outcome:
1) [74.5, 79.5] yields 0.9218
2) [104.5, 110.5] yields 1.076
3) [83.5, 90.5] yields 0.9393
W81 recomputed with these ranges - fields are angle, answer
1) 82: 1.141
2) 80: 1.097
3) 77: 1.034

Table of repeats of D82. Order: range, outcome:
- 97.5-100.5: 1.097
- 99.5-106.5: 0.987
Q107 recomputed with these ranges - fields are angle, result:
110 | 1.206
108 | 1.266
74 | 0.97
